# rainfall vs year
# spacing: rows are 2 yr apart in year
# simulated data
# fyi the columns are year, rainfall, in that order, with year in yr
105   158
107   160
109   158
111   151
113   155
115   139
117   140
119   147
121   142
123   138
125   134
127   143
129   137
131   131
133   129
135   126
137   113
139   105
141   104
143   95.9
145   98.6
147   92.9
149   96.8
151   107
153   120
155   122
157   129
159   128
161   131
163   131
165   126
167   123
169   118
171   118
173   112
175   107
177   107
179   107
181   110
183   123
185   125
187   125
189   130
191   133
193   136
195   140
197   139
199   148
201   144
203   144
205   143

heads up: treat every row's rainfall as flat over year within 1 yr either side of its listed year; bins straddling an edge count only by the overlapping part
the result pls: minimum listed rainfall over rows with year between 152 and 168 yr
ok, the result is 120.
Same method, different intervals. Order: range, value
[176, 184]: 107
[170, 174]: 112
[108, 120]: 139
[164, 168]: 123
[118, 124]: 138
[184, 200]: 125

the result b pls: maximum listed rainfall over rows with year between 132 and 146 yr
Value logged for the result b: 129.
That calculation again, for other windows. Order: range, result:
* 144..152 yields 107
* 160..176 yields 131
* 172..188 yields 125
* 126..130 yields 143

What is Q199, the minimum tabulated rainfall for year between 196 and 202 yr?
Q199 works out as 139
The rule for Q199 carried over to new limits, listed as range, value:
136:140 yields 105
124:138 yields 113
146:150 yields 92.9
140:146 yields 95.9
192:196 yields 136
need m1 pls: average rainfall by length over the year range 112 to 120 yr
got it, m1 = 145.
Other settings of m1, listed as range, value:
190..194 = 134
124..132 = 136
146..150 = 94.8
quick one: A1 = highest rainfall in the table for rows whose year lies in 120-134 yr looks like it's 143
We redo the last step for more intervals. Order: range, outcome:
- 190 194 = 136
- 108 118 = 158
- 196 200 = 148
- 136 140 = 113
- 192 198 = 140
